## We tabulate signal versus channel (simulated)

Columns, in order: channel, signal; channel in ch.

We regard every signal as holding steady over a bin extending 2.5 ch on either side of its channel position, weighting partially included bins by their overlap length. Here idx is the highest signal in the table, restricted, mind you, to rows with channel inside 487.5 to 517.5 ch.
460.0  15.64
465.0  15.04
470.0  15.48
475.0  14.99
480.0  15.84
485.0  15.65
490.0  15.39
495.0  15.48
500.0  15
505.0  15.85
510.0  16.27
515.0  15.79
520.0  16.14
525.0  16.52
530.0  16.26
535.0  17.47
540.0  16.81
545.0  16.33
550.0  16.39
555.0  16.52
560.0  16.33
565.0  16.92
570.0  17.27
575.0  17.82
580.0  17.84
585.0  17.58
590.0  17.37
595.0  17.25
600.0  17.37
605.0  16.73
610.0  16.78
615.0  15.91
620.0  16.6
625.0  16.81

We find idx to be 16.27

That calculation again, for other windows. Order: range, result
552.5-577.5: 17.82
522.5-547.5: 17.47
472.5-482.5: 15.84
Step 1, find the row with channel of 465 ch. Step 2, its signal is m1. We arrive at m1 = 15.04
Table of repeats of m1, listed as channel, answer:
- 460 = 15.64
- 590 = 17.37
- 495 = 15.48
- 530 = 16.26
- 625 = 16.81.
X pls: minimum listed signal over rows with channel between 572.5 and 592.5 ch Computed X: 17.37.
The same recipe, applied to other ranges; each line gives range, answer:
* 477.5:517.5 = 15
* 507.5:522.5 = 15.79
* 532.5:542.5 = 16.81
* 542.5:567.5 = 16.33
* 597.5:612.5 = 16.73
